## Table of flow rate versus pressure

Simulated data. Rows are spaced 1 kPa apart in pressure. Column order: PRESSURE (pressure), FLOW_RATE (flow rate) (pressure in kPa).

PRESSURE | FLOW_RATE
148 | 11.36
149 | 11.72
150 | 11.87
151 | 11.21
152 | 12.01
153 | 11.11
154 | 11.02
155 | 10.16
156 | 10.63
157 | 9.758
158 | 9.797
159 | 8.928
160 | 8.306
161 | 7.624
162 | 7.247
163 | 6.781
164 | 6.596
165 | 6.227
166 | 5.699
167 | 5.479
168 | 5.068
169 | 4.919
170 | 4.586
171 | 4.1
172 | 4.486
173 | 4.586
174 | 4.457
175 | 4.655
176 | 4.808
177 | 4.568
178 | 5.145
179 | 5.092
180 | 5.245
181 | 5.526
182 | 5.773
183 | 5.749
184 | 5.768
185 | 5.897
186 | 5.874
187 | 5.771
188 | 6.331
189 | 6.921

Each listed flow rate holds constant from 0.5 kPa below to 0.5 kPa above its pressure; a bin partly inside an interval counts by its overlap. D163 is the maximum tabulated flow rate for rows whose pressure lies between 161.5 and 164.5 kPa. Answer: 7.247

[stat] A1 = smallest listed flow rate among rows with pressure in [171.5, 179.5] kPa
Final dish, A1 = 4.457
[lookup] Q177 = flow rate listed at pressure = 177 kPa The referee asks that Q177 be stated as 4.568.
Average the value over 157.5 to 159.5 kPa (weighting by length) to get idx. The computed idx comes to 9.36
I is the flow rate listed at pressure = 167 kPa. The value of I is 5.479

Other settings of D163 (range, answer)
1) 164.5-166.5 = 6.227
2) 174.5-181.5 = 5.526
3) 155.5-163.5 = 10.63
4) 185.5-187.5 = 5.874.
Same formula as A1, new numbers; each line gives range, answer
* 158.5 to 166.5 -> 5.699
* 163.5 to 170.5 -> 4.586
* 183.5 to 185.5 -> 5.768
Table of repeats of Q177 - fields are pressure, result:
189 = 6.921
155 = 10.16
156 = 10.63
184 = 5.768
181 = 5.526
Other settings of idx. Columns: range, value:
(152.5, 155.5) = 10.8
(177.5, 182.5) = 5.36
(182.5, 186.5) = 5.82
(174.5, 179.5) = 4.85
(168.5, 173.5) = 4.54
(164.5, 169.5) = 5.48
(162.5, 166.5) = 6.33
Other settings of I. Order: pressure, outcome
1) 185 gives 5.897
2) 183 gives 5.749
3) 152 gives 12.01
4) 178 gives 5.145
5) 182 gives 5.773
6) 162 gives 7.247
